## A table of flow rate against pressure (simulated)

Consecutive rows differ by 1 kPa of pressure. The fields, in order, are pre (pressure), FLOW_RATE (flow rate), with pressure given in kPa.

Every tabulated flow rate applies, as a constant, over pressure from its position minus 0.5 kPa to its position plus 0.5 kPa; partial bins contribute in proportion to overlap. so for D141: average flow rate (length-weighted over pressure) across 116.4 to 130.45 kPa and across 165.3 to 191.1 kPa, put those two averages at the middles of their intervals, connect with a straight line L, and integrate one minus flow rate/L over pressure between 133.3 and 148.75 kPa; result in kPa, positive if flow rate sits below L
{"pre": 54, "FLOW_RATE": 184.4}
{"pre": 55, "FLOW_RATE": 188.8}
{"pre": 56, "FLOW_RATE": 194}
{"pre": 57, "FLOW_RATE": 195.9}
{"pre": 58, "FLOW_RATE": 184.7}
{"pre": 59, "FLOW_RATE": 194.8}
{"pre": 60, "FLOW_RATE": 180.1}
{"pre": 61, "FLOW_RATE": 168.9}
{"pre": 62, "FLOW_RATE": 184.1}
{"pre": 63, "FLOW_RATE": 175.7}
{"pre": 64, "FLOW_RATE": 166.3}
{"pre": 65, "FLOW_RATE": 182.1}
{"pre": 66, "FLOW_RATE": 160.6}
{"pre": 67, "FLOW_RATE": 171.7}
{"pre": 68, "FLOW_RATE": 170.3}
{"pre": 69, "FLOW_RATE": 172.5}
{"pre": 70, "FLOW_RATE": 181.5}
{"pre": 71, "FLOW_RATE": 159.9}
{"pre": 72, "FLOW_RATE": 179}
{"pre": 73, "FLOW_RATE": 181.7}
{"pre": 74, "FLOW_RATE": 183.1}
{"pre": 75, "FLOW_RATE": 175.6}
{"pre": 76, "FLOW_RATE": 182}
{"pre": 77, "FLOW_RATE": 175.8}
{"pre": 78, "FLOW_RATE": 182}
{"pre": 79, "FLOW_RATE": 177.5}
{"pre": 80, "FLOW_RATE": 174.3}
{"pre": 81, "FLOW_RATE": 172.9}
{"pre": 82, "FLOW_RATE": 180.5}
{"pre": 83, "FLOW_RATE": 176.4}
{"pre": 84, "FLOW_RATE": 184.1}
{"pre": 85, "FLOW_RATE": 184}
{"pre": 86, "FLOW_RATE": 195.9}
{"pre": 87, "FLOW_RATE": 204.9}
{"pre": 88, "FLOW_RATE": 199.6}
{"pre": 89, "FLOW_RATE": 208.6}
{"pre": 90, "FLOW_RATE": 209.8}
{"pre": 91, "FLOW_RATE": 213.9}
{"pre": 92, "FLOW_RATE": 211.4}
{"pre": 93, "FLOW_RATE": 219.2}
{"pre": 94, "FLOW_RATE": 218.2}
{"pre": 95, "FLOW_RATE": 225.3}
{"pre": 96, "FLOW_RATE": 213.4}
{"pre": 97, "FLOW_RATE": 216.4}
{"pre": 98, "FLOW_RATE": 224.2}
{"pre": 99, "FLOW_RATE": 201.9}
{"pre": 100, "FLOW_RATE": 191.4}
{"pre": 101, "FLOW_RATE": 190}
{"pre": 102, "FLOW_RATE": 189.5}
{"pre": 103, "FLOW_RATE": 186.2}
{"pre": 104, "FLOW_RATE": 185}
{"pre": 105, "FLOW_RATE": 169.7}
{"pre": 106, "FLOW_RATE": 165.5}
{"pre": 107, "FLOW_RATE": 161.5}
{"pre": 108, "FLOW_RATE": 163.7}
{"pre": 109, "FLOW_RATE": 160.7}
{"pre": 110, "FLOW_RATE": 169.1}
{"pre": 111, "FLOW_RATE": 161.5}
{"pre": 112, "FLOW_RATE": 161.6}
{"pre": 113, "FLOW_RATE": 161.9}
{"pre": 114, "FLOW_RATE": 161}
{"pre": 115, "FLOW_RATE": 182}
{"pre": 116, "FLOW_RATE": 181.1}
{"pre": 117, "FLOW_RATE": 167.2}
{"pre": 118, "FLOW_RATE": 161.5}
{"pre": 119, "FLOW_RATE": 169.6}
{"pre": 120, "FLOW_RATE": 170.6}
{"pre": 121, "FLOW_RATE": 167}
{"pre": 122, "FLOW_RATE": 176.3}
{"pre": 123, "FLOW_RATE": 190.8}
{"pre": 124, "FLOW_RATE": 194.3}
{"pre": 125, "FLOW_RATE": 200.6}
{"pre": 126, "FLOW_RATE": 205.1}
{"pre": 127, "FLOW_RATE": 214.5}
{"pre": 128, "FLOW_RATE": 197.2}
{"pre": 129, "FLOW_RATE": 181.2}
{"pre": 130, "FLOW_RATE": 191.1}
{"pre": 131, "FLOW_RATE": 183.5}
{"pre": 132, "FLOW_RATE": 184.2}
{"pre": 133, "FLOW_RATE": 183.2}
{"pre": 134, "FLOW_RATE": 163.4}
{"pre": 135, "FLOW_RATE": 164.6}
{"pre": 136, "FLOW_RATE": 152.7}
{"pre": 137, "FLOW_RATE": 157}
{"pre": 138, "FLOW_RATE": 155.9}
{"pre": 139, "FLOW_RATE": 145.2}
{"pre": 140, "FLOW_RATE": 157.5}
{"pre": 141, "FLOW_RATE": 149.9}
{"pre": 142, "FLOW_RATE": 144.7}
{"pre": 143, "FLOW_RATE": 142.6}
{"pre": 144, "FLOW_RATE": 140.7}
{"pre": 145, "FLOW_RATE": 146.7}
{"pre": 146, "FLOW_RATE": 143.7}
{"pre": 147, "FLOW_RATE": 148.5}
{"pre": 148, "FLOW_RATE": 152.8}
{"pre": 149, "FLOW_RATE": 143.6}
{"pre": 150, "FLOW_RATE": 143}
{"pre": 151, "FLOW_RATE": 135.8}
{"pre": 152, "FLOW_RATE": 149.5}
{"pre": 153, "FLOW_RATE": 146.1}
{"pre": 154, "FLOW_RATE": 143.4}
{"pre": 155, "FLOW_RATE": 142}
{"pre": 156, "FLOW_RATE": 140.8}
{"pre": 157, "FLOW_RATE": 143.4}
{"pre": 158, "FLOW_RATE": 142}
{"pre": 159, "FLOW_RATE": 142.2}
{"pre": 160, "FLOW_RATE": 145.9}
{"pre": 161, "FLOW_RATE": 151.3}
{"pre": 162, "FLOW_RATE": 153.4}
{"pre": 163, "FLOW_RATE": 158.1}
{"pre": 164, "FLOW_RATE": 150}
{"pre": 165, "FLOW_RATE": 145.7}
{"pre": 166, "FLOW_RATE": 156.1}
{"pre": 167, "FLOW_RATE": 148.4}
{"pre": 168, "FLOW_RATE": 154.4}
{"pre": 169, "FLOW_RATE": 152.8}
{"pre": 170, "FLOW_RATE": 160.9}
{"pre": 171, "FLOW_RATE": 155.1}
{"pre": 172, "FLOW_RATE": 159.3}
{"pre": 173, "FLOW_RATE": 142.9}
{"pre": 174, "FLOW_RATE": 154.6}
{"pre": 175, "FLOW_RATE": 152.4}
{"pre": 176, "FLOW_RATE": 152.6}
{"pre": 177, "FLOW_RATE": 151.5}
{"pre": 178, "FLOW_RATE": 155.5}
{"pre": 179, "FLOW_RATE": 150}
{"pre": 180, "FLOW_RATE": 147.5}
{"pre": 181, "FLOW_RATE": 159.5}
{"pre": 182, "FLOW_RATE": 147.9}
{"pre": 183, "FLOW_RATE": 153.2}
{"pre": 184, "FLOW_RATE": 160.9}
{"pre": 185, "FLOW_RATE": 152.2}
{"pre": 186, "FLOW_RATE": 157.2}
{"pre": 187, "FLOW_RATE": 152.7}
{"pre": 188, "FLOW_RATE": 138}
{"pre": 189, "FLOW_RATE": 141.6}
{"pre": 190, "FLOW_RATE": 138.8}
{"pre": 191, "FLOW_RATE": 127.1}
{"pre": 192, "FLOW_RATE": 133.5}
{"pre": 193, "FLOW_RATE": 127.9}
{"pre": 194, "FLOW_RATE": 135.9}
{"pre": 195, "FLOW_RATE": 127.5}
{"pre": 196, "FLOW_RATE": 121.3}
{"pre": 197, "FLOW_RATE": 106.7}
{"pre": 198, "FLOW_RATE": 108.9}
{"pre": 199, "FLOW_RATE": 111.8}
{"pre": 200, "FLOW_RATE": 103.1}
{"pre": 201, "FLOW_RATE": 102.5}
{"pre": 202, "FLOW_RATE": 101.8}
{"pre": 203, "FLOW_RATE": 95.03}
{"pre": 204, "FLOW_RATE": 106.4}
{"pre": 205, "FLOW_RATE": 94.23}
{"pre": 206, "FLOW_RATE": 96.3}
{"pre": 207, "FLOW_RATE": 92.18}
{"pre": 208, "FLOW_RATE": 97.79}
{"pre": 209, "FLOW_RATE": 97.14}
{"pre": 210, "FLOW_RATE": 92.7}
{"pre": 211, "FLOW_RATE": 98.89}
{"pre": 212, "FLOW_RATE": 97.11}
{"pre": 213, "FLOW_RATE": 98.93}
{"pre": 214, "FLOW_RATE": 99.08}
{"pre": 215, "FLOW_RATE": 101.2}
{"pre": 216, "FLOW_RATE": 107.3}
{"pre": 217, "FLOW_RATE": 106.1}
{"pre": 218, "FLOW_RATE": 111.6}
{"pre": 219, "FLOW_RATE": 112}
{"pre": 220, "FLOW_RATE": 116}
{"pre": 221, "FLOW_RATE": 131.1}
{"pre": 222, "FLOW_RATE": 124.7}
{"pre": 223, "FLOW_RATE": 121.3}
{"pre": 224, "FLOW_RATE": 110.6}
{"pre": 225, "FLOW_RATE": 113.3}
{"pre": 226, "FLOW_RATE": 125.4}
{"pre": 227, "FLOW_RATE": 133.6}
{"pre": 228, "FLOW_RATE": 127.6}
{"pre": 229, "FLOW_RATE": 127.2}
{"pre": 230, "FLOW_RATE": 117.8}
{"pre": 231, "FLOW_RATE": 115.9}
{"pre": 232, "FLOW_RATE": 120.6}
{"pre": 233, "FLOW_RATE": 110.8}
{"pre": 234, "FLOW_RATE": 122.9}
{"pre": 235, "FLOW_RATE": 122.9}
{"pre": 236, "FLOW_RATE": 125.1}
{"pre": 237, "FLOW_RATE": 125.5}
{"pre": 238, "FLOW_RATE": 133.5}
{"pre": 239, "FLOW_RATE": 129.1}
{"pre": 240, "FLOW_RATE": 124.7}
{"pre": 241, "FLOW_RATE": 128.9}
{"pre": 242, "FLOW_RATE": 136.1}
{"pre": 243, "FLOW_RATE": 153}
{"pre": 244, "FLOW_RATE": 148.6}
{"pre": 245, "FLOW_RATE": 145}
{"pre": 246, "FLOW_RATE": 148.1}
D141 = 2.0 kPa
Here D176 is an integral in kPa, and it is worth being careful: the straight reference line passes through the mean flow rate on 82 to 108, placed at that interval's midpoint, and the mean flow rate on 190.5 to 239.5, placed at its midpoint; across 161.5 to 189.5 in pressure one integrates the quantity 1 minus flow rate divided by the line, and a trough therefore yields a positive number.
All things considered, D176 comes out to -2.3 kPa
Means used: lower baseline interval 197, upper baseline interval 114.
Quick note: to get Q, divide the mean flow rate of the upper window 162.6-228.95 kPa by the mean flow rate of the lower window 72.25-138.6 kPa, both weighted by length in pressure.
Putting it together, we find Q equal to 0.70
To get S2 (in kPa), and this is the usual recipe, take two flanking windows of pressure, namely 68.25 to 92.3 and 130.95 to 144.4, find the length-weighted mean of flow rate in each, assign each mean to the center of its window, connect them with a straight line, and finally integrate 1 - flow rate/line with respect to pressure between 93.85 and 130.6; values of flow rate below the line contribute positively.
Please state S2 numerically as -3.0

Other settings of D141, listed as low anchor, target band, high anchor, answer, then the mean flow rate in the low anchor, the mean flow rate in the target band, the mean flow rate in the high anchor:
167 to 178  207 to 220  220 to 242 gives 3.00 kPa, 153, 102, 124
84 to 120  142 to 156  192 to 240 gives 1.13 kPa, 188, 144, 113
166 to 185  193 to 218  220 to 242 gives 5.93 kPa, 153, 105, 124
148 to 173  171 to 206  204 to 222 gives -2.51 kPa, 148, 134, 104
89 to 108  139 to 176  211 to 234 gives 2.35 kPa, 199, 148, 115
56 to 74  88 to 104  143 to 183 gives -3.64 kPa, 178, 207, 149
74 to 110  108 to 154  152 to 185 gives 1.33 kPa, 191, 166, 151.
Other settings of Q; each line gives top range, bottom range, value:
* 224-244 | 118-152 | 0.76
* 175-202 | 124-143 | 0.79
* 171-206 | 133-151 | 0.89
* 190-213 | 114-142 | 0.62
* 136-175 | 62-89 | 0.83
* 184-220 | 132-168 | 0.77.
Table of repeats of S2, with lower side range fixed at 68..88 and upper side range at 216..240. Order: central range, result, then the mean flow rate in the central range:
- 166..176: -0.7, 154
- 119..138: -2.4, 181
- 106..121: 0.0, 167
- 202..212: 2.5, 97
